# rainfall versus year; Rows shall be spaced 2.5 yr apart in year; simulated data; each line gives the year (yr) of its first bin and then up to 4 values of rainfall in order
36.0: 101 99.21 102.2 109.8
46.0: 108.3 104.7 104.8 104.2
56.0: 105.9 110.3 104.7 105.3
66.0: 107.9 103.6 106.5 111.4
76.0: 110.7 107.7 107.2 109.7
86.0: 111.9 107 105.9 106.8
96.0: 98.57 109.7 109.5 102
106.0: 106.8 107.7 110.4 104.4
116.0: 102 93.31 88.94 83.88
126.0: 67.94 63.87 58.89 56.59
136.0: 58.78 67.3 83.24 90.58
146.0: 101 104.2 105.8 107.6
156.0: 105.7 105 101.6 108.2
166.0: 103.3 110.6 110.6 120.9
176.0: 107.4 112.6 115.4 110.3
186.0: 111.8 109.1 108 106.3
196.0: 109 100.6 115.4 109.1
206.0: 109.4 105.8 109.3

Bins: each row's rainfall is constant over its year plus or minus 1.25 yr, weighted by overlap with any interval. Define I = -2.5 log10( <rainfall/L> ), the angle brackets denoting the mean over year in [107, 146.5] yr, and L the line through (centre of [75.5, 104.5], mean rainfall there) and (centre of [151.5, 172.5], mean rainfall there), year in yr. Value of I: 0.27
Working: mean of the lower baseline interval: 107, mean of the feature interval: 83.5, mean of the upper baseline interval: 107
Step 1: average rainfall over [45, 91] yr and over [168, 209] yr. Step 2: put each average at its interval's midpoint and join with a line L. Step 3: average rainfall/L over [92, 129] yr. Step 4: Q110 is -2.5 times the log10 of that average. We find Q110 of 0.11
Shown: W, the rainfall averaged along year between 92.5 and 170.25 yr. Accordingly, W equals 94.4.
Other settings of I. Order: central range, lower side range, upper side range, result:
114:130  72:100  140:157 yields 0.226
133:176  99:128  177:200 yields 0.071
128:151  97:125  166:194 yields 0.327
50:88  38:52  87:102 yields -0.018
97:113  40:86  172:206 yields 0.008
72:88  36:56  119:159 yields -0.132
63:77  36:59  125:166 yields -0.069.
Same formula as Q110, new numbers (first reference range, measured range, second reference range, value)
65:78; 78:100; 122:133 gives -0.13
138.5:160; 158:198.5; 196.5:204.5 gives -0.05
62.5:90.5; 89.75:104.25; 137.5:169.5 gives 0.00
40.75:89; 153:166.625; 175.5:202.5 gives 0.04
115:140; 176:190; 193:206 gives -0.11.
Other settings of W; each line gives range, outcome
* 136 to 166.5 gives 96.9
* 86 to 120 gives 105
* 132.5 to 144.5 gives 71.2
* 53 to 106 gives 107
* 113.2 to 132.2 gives 81.9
